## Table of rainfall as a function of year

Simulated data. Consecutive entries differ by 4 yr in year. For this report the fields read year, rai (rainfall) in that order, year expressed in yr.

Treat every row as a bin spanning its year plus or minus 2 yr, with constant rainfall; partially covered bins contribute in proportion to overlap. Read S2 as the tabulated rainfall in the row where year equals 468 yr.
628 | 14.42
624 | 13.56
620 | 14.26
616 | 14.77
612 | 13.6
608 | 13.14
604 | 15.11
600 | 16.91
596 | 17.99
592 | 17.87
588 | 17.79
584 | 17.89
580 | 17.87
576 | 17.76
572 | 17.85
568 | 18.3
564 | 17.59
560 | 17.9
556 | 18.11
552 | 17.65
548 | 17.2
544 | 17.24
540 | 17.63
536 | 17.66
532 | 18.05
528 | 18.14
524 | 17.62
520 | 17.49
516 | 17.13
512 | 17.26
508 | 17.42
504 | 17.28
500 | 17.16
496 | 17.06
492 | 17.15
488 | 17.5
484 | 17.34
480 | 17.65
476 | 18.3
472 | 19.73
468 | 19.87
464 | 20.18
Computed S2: 19.87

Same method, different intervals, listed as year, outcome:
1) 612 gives 13.6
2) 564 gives 17.59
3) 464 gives 20.18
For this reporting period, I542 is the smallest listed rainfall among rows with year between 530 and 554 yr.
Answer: 17.2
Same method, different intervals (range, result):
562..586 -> 17.59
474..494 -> 17.15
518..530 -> 17.49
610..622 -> 13.6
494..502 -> 17.06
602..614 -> 13.14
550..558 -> 17.65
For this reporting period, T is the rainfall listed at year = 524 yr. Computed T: 17.62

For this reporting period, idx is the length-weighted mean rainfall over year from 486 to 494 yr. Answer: 17.3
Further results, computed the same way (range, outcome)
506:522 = 17.3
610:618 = 14.2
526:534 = 18.1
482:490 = 17.4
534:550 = 17.4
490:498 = 17.1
